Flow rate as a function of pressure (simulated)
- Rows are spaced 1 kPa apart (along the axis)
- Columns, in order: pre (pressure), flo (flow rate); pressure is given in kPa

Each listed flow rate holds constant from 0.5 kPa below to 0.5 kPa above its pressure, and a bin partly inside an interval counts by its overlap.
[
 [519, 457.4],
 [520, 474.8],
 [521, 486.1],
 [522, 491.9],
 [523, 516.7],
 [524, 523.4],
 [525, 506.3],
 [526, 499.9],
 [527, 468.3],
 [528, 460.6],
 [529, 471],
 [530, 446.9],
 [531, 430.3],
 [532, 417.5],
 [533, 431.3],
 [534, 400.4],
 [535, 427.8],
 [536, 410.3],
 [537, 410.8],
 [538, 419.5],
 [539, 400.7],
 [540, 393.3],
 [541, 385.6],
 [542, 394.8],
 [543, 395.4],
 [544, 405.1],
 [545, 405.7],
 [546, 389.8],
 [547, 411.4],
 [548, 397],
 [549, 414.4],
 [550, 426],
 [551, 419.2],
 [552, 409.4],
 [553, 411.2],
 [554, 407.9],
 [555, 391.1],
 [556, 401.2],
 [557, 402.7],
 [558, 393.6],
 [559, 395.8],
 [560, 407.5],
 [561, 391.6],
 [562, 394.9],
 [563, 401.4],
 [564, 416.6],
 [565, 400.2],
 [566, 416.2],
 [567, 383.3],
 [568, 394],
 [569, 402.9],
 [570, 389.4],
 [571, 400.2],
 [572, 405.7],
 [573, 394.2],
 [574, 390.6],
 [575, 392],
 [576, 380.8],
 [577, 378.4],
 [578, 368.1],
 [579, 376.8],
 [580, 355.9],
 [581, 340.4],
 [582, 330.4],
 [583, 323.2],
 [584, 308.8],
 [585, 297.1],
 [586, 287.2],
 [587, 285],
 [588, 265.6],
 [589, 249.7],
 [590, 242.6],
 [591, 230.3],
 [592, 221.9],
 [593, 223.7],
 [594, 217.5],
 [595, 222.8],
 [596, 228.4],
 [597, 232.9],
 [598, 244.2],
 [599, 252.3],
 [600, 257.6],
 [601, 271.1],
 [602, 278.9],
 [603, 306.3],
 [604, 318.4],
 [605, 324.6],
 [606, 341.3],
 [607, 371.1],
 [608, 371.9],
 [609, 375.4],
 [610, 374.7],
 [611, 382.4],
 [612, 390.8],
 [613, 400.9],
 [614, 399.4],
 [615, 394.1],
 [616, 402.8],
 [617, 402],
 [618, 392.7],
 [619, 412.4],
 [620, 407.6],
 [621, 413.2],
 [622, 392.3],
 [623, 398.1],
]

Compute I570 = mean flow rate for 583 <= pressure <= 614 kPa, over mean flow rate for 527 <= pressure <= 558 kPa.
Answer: 0.71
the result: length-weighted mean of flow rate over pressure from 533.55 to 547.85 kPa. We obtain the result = 403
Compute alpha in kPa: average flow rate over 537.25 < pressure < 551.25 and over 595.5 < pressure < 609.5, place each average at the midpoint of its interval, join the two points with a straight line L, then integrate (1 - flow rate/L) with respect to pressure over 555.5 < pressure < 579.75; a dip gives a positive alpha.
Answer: -2.2 kPa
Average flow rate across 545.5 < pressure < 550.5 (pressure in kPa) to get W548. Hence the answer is 408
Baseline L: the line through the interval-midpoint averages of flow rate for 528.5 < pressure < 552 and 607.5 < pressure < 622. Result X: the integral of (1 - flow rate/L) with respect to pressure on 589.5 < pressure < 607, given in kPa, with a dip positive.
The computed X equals 5.9 kPa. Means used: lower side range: 413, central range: 263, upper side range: 394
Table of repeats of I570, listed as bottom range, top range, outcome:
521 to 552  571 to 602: 0.69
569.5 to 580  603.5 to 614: 0.95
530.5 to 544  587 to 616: 0.74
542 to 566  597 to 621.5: 0.87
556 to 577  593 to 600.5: 0.59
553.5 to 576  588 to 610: 0.70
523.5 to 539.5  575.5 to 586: 0.77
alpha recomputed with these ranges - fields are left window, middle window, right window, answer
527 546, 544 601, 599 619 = 5.7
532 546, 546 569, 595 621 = -0.9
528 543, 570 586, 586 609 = -2.1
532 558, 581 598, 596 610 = 3.4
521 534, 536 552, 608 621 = 1.8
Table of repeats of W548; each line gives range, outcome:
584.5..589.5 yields 277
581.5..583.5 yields 327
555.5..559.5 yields 398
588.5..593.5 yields 234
